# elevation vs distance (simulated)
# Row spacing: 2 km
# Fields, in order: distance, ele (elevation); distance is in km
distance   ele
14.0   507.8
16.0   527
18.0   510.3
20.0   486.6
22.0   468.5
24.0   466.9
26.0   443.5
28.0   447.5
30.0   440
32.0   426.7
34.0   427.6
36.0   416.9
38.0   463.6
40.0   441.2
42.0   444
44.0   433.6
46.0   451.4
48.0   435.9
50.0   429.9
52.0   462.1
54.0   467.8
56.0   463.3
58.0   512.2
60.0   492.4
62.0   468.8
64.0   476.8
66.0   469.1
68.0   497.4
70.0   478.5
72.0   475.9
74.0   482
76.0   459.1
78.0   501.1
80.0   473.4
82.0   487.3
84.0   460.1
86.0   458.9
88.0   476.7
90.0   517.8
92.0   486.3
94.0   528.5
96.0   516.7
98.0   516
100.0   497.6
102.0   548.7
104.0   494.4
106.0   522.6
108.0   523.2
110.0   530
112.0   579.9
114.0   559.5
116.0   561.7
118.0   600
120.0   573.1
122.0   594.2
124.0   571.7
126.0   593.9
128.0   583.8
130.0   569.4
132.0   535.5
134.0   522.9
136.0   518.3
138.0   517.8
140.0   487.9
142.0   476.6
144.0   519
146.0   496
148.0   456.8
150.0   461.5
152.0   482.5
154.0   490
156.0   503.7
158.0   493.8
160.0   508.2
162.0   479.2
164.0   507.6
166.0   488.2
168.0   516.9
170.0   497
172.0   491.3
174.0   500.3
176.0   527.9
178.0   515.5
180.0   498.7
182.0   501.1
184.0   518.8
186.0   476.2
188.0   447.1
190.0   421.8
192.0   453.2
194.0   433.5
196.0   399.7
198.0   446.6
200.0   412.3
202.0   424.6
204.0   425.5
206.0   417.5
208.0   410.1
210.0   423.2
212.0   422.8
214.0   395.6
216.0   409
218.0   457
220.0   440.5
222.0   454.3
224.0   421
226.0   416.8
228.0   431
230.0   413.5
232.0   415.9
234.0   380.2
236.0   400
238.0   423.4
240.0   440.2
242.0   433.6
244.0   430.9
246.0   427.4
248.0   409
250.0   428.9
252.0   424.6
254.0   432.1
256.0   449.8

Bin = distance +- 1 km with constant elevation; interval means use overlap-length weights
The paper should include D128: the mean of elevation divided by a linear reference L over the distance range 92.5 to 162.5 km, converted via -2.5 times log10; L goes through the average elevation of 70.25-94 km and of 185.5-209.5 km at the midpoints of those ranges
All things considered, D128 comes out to -0.14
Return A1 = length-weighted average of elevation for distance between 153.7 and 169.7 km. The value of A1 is 499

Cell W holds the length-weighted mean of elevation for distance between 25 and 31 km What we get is 444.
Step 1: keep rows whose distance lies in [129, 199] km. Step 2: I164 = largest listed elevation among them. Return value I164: 569.4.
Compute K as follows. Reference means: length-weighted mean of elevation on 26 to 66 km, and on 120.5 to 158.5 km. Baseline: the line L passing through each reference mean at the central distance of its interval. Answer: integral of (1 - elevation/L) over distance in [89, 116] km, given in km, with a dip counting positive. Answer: -1.75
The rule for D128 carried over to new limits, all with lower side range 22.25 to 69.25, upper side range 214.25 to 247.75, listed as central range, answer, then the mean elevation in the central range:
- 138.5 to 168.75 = -0.127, 491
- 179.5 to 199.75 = -0.064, 457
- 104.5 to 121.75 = -0.244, 556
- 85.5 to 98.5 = -0.122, 501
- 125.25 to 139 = -0.236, 548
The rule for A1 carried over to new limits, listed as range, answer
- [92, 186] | 520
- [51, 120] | 502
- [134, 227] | 467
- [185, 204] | 434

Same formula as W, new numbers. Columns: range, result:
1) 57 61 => 502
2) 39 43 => 443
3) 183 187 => 498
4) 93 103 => 522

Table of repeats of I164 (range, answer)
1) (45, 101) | 528.5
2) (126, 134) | 593.9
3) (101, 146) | 600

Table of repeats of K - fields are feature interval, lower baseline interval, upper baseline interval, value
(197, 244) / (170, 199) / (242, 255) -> 2.6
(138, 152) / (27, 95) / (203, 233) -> -1.3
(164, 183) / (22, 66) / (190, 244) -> -3.2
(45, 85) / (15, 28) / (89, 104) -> 2.3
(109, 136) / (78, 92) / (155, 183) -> -4.1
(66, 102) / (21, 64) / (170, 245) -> -3.2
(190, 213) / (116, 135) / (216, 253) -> 2.2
